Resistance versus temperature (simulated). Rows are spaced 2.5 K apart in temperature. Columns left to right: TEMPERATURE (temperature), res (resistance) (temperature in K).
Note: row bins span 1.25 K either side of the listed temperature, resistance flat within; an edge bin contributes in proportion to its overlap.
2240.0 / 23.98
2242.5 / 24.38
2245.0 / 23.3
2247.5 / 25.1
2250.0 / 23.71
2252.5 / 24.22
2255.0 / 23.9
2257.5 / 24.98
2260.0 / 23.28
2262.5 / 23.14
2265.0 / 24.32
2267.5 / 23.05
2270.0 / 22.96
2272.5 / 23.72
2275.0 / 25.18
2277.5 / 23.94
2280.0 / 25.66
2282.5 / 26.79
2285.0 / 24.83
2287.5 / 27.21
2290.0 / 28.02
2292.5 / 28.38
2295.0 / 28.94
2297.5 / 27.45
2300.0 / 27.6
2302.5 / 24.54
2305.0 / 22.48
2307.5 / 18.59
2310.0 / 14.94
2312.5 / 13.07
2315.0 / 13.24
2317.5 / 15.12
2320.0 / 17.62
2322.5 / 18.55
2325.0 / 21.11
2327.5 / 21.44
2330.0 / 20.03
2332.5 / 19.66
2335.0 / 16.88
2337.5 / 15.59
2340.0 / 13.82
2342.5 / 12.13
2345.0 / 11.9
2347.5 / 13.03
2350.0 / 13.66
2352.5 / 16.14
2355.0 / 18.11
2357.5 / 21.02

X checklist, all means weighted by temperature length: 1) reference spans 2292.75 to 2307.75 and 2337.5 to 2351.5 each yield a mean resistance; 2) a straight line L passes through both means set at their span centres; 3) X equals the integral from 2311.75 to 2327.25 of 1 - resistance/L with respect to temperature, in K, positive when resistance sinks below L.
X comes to 2.3 K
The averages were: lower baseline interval 25.6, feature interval 16.9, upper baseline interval 13.2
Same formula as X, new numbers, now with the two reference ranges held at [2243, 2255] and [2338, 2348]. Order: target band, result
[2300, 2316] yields -1.3 K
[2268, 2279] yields -1.4 K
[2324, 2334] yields -4.0 K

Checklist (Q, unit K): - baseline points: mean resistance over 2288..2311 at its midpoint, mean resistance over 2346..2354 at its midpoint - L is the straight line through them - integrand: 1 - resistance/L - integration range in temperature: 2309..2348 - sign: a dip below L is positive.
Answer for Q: 5.0 K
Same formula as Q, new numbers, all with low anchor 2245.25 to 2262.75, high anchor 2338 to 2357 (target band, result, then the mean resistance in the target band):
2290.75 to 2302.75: -4.87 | 27.6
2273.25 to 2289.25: -3.31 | 25.6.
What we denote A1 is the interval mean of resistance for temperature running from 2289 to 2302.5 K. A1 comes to 27.8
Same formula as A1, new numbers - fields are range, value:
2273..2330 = 22.4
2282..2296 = 27.4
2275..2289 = 25.7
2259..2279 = 23.7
